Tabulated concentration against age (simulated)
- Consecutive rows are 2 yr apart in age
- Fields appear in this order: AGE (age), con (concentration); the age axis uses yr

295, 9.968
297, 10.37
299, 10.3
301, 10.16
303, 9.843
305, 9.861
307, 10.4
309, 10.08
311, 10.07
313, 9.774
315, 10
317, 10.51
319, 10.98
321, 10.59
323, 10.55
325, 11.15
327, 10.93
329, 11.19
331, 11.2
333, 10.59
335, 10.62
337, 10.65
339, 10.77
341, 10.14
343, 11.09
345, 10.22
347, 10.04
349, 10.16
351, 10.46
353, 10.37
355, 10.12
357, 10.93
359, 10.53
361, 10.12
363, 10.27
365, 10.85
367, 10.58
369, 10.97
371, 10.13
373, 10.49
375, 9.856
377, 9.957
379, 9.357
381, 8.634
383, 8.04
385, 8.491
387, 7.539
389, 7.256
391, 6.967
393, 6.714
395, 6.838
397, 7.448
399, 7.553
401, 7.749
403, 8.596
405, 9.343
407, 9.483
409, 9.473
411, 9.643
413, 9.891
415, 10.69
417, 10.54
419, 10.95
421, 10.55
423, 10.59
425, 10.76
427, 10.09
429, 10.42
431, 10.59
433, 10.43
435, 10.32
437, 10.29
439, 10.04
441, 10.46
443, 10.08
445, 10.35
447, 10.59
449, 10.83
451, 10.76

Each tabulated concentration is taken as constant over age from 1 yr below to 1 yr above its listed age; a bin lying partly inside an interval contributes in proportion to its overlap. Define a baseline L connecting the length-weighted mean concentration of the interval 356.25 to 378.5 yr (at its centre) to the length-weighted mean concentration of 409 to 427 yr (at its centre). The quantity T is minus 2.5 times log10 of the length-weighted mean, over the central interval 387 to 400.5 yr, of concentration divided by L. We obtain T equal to 0.40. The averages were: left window 10.4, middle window 7.18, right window 10.4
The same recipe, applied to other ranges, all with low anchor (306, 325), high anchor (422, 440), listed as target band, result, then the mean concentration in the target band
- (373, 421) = 0.178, 8.81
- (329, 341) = -0.038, 10.7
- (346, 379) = 0.005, 10.3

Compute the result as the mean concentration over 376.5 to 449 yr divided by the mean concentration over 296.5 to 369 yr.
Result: 0.90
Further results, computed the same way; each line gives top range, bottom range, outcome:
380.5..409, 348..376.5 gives 0.76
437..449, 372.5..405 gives 1.26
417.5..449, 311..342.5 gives 0.98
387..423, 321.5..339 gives 0.81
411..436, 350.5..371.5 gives 1.00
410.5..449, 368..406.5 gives 1.22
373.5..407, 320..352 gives 0.77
